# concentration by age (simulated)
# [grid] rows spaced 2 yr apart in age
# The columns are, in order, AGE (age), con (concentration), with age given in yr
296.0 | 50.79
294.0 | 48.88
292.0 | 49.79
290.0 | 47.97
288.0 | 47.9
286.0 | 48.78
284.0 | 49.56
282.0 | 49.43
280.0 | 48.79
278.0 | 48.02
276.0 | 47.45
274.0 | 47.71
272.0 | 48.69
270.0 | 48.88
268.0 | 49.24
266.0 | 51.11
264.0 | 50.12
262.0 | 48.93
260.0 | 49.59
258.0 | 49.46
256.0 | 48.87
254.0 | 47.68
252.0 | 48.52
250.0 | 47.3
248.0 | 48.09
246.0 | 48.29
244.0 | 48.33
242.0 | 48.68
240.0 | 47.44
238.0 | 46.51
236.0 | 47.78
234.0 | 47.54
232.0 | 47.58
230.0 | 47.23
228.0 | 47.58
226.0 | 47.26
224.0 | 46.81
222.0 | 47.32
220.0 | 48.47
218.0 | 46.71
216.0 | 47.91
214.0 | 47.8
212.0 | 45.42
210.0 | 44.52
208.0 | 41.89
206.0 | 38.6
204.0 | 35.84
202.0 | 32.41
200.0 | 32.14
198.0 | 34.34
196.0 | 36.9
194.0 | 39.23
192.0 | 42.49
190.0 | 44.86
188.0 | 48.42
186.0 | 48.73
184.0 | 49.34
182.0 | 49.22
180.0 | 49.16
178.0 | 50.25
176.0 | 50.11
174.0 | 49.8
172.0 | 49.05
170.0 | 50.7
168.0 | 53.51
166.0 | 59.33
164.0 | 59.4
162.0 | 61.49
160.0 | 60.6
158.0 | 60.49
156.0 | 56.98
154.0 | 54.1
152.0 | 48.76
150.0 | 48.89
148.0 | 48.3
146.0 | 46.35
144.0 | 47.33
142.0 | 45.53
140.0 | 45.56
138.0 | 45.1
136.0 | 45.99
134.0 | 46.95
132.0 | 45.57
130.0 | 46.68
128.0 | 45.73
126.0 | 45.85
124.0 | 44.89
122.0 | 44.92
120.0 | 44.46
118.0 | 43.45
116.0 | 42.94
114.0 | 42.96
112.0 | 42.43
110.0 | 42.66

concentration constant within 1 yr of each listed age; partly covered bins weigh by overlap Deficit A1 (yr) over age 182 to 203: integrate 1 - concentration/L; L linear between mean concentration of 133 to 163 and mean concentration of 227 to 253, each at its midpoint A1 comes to 3.4 yr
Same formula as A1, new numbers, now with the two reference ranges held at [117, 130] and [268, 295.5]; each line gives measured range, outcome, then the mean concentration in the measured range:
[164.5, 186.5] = -2.3 yr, 51.1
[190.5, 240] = 3.9 yr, 43.4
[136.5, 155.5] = -1.0 yr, 48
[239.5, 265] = -0.3 yr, 48.6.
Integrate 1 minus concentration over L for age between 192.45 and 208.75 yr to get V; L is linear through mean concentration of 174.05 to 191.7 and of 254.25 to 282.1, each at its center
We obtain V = 4.1 yr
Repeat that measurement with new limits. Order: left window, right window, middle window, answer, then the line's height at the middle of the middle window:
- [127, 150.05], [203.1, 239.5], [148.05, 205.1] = -2.9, 46.1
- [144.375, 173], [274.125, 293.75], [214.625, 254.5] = 2.4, 50.7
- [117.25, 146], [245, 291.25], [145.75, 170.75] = -4.6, 46.2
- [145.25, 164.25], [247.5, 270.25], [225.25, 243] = 1.0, 50.3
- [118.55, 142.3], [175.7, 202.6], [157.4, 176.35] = -4.8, 44.2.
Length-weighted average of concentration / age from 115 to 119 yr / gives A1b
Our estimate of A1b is 43.2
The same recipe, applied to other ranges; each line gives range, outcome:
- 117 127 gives 44.7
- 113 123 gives 43.7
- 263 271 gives 49.8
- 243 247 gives 48.3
